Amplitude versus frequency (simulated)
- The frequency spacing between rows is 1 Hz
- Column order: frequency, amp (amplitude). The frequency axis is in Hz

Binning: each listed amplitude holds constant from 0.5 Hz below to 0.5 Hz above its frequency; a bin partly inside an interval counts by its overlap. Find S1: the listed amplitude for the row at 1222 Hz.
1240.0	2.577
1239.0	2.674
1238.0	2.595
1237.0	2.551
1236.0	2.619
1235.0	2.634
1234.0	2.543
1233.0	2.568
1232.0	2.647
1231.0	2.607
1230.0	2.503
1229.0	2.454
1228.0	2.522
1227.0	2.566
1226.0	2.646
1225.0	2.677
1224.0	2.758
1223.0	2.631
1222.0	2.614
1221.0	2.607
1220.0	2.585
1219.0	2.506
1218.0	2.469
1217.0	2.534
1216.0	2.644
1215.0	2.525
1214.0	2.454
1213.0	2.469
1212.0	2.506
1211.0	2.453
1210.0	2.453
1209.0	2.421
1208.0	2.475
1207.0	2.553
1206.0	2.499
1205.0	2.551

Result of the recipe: 2.614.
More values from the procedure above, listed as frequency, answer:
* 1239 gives 2.674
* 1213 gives 2.469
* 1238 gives 2.595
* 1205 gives 2.551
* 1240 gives 2.577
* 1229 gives 2.454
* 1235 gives 2.634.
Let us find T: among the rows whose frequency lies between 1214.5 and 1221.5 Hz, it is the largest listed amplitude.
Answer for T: 2.644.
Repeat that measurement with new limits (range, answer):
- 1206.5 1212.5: 2.553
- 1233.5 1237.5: 2.634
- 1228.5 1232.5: 2.647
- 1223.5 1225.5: 2.758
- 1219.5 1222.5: 2.614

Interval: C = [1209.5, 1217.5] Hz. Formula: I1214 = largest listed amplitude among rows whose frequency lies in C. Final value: 2.644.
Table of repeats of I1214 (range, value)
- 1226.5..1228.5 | 2.566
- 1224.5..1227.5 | 2.677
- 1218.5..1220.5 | 2.585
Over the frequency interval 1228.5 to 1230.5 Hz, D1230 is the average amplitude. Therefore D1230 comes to 2.48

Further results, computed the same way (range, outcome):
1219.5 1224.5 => 2.64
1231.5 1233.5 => 2.61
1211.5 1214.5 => 2.48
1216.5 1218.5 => 2.5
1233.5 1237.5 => 2.59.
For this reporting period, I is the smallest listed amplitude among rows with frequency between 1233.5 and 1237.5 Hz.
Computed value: 2.543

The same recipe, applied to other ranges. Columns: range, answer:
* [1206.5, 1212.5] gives 2.421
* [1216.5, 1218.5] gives 2.469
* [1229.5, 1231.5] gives 2.503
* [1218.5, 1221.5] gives 2.506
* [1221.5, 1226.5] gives 2.614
